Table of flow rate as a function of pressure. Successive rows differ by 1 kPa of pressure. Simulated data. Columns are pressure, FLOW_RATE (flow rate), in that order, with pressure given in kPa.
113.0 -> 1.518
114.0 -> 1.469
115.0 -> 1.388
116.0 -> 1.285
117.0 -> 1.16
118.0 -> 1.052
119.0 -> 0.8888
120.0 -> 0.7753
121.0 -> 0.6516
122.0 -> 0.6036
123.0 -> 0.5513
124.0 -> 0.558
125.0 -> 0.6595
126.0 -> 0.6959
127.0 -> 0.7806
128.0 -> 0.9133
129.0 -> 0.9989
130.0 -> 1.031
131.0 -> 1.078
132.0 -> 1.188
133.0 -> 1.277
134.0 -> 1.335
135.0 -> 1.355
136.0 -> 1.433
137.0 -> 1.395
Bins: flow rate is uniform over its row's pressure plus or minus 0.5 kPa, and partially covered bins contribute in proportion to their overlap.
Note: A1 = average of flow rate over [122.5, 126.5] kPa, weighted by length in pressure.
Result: 0.616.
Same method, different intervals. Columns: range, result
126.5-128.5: 0.847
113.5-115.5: 1.43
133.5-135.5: 1.34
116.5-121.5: 0.906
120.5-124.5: 0.591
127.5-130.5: 0.981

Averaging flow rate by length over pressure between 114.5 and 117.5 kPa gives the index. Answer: 1.28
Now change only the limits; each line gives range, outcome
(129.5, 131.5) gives 1.05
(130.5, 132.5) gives 1.13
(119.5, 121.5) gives 0.713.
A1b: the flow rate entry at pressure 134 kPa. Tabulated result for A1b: 1.335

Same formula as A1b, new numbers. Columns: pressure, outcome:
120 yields 0.7753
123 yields 0.5513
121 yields 0.6516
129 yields 0.9989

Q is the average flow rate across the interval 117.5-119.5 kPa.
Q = 0.97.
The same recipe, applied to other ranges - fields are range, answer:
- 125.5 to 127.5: 0.738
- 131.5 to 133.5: 1.23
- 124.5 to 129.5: 0.81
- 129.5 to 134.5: 1.18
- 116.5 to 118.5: 1.11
